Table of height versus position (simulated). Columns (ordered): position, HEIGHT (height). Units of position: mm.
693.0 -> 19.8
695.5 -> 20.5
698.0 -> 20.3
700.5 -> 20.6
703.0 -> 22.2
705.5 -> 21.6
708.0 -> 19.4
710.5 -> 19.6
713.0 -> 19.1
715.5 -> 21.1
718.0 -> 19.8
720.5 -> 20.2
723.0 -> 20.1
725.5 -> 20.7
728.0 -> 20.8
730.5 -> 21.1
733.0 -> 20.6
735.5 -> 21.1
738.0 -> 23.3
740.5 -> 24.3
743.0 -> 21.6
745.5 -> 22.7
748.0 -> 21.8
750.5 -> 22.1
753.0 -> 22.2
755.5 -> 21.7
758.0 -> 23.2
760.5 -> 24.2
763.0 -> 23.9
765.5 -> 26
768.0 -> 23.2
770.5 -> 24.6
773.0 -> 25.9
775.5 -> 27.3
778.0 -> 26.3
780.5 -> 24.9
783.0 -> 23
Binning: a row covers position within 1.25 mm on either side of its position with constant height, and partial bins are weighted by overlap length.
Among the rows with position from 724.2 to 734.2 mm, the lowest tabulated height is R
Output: 20.6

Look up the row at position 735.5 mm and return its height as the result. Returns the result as 21.1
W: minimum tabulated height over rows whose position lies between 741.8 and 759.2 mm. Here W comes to 21.6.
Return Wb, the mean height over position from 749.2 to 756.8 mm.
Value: 22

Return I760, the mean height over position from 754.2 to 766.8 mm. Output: 23.8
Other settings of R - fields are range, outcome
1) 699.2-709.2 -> 19.4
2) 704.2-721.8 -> 19.1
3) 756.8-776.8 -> 23.2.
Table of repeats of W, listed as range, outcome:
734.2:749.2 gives 21.1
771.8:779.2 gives 25.9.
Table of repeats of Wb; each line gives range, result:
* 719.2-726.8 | 20.3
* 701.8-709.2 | 21.1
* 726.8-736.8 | 20.9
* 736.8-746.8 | 23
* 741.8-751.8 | 22.1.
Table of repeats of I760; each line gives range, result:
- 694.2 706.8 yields 21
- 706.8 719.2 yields 19.8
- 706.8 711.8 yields 19.5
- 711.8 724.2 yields 20.1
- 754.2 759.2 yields 22.4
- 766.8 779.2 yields 25.5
